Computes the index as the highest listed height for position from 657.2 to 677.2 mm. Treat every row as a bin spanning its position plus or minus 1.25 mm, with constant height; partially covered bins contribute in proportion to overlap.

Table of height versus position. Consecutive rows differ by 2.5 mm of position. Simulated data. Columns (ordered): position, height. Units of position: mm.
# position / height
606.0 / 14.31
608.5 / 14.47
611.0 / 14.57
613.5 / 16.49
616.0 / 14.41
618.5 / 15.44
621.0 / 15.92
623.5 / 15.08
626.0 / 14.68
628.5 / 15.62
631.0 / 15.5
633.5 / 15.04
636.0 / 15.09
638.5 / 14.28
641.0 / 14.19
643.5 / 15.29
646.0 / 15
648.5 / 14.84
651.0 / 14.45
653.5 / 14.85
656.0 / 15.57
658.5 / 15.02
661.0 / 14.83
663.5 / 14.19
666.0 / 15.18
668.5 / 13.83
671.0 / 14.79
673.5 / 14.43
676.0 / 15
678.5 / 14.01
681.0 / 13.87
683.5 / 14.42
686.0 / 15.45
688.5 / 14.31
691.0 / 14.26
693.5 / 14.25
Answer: 15.18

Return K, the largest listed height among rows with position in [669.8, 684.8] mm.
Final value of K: 15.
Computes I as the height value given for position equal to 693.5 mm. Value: 14.25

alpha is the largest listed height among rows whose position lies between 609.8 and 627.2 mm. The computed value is 16.49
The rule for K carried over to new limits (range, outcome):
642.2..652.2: 15.29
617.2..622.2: 15.92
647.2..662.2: 15.57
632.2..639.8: 15.09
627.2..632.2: 15.62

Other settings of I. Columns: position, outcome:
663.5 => 14.19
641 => 14.19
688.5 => 14.31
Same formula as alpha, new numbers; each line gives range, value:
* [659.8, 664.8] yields 14.83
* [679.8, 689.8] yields 15.45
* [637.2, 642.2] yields 14.28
